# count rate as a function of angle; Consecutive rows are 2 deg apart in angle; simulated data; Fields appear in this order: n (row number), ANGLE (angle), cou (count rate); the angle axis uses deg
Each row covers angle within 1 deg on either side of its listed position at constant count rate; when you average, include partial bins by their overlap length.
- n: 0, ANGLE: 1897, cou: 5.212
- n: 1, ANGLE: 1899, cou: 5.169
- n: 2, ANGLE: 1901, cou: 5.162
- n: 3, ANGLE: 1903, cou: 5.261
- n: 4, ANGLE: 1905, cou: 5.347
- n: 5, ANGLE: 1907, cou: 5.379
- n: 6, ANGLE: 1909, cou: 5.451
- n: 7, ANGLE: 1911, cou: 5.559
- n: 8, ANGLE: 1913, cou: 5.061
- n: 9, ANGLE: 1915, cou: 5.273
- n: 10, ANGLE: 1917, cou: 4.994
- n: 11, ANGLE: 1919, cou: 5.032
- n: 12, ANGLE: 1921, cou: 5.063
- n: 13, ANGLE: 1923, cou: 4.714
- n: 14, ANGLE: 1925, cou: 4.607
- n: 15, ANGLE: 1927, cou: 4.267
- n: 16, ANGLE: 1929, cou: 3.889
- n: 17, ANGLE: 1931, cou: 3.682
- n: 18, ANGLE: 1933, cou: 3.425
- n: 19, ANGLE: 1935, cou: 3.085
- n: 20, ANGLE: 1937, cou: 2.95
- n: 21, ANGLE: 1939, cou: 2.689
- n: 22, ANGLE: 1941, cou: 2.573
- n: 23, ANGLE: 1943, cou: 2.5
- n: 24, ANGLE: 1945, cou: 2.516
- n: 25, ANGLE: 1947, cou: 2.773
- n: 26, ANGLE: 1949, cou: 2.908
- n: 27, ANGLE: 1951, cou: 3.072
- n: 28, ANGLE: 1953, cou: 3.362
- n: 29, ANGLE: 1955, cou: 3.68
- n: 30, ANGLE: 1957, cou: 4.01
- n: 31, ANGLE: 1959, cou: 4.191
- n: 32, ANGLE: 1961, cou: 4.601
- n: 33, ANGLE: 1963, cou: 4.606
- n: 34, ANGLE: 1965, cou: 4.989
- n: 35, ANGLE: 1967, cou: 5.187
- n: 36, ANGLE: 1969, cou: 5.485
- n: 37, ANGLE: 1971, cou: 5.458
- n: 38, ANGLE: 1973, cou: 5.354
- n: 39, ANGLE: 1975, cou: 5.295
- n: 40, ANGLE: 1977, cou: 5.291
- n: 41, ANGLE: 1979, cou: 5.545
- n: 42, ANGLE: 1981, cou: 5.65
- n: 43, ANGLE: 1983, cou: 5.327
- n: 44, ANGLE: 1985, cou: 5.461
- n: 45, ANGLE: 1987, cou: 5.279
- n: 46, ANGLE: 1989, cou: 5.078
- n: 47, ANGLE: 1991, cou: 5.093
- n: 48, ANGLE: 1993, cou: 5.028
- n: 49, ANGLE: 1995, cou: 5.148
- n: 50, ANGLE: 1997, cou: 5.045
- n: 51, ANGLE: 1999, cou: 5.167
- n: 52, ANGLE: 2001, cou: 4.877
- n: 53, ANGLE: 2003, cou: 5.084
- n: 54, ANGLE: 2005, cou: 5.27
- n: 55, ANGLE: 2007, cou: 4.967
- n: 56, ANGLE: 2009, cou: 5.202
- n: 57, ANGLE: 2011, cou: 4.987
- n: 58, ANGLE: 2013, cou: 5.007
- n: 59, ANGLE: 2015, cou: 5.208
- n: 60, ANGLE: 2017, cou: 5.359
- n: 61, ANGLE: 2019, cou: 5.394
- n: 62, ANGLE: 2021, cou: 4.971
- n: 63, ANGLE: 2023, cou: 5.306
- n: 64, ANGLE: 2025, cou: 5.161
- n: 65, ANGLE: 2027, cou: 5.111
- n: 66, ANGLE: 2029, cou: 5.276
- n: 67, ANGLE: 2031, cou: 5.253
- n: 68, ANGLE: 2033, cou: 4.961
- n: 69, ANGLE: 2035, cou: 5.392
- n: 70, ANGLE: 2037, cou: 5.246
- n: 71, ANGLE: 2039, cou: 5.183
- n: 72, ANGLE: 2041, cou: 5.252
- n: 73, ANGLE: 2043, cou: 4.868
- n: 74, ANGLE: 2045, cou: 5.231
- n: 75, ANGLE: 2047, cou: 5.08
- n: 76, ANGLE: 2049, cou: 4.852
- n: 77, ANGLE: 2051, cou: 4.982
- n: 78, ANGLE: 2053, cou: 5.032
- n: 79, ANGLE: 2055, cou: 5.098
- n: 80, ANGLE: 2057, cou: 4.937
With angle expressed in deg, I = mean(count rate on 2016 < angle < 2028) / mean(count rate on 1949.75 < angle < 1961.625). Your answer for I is 1.4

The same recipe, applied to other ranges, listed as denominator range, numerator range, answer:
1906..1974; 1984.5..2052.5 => 1.23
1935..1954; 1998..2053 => 1.81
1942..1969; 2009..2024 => 1.37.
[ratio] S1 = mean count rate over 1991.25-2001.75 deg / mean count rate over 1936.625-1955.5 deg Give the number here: 1.76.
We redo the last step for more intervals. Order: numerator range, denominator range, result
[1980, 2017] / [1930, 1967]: 1.49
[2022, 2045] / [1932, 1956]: 1.75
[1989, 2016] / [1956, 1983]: 1.00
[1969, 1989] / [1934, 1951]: 1.95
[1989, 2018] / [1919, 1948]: 1.44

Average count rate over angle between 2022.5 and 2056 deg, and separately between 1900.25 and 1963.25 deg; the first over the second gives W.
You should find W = 1.25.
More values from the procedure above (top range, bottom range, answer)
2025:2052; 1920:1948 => 1.47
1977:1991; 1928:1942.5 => 1.70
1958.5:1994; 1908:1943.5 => 1.24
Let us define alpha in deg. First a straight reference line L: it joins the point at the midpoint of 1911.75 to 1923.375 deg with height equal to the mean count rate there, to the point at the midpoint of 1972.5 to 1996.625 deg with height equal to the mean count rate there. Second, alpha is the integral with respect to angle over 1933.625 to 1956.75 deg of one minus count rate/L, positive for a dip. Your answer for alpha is 9.82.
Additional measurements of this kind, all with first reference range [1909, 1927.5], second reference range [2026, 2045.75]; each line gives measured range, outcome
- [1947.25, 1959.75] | 3.89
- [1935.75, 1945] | 4.34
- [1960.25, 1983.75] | -0.73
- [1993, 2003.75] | 0.12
